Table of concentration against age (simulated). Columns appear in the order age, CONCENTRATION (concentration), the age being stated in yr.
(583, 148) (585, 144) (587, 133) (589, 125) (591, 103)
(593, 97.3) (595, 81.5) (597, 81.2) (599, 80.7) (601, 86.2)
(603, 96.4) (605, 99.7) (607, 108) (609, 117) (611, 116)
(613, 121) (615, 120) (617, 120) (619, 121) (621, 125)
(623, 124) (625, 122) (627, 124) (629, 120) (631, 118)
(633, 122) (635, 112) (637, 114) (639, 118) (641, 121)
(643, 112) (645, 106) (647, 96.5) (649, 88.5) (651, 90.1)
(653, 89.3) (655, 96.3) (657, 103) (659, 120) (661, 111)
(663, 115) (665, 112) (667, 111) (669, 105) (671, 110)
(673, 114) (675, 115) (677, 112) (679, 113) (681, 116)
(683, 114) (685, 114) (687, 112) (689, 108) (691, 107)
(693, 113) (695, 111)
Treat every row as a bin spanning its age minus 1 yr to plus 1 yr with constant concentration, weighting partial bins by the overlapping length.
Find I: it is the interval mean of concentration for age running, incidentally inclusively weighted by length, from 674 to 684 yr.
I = 114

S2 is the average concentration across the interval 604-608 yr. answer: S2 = 104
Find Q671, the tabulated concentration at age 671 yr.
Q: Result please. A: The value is 110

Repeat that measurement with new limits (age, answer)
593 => 97.3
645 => 106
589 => 125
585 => 144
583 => 148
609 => 117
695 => 111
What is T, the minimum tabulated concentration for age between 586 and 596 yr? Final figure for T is 81.5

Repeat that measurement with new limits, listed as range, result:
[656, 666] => 103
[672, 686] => 112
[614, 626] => 120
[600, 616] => 86.2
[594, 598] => 81.2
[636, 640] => 114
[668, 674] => 105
